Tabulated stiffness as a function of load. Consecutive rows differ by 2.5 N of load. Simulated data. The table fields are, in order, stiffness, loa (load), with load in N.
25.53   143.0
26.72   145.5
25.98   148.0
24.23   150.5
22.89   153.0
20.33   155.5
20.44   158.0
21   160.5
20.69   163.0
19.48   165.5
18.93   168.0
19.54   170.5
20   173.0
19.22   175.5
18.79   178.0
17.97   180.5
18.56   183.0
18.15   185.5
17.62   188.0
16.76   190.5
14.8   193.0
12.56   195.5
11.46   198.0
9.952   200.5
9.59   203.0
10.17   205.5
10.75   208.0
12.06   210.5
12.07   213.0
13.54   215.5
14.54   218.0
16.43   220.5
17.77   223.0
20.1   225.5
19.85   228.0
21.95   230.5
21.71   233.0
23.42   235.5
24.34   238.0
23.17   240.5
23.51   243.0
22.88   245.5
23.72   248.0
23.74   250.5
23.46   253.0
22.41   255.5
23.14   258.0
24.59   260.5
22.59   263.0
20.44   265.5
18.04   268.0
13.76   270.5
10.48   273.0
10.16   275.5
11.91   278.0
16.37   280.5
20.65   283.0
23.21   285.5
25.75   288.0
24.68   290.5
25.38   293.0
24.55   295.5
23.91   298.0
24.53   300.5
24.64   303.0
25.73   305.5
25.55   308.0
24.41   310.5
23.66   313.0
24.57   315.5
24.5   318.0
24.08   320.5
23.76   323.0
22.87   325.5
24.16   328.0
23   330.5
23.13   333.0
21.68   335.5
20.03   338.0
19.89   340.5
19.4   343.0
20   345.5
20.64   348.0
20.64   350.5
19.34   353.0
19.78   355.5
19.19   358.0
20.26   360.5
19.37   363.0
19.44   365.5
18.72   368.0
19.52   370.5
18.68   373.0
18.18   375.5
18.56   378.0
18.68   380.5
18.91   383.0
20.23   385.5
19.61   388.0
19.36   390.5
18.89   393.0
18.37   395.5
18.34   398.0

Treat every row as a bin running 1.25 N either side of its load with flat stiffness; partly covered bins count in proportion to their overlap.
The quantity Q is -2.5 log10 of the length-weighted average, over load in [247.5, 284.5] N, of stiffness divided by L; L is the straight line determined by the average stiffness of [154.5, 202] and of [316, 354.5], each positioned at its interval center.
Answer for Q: 0.05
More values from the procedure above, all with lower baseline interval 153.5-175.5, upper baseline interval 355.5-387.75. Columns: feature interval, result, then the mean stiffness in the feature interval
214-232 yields 0.12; 17.7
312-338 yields -0.20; 23.4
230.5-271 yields -0.13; 22.3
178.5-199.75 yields 0.25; 15.9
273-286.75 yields 0.23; 15.9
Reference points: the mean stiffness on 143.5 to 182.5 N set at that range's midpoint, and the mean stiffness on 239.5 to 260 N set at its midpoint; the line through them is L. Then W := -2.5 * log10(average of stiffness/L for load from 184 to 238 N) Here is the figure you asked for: 0.38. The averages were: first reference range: 21.1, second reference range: 23.3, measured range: 15.7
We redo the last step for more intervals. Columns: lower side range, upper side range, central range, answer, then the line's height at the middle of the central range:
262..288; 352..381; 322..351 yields -0.17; 18.5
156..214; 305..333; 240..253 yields -0.18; 19.8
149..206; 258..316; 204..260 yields 0.01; 19.5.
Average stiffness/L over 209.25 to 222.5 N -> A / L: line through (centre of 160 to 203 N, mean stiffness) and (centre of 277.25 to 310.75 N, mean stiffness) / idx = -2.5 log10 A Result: 0.33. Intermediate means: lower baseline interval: 17.1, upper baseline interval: 23.1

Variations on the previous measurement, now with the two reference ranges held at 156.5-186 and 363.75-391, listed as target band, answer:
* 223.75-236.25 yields -0.099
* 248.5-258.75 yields -0.202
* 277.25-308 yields -0.190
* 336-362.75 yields -0.046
